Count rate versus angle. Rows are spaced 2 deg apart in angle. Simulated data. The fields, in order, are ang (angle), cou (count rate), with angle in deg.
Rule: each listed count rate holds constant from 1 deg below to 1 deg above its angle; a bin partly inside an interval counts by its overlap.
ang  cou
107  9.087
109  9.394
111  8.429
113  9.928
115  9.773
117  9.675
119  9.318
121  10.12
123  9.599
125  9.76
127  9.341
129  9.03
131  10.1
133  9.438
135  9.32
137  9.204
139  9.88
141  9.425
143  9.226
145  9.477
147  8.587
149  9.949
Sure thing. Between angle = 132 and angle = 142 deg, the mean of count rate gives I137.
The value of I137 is 9.45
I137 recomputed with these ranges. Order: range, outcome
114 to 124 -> 9.7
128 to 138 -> 9.42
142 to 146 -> 9.35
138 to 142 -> 9.65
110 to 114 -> 9.18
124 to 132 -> 9.56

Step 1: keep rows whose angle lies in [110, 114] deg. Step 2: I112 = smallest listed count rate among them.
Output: 8.429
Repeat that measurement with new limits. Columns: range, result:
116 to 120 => 9.318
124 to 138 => 9.03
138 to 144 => 9.226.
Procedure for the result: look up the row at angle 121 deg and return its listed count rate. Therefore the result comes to 10.12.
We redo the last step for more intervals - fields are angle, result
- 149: 9.949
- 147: 8.587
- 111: 8.429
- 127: 9.341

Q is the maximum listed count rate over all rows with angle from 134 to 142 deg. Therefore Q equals 9.88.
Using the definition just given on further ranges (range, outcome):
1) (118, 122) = 10.12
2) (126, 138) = 10.1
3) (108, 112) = 9.394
